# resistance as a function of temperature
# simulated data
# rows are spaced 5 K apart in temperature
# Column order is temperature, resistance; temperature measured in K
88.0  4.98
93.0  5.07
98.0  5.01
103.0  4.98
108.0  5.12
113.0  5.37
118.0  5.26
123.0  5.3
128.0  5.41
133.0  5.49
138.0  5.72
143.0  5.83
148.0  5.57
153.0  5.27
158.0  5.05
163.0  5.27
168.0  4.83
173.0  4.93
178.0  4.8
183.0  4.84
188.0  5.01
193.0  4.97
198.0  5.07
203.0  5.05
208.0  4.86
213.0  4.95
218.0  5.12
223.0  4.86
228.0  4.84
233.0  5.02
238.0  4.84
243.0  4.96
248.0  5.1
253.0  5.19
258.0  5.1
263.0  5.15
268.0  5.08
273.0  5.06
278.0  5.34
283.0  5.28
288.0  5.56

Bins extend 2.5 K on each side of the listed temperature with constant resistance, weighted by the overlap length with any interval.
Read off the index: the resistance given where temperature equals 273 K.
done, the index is 5.06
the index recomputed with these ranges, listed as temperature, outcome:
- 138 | 5.72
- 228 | 4.84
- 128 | 5.41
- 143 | 5.83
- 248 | 5.1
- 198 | 5.07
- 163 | 5.27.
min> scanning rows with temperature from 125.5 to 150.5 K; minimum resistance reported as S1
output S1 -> 5.41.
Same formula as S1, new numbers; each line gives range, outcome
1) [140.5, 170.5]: 4.83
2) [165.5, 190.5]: 4.8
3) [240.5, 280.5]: 4.96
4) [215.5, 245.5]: 4.84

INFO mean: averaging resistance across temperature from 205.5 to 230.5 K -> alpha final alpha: 4.93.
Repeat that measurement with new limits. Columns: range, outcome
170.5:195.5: 4.91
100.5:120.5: 5.18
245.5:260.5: 5.13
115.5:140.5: 5.44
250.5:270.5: 5.13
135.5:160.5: 5.49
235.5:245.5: 4.9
